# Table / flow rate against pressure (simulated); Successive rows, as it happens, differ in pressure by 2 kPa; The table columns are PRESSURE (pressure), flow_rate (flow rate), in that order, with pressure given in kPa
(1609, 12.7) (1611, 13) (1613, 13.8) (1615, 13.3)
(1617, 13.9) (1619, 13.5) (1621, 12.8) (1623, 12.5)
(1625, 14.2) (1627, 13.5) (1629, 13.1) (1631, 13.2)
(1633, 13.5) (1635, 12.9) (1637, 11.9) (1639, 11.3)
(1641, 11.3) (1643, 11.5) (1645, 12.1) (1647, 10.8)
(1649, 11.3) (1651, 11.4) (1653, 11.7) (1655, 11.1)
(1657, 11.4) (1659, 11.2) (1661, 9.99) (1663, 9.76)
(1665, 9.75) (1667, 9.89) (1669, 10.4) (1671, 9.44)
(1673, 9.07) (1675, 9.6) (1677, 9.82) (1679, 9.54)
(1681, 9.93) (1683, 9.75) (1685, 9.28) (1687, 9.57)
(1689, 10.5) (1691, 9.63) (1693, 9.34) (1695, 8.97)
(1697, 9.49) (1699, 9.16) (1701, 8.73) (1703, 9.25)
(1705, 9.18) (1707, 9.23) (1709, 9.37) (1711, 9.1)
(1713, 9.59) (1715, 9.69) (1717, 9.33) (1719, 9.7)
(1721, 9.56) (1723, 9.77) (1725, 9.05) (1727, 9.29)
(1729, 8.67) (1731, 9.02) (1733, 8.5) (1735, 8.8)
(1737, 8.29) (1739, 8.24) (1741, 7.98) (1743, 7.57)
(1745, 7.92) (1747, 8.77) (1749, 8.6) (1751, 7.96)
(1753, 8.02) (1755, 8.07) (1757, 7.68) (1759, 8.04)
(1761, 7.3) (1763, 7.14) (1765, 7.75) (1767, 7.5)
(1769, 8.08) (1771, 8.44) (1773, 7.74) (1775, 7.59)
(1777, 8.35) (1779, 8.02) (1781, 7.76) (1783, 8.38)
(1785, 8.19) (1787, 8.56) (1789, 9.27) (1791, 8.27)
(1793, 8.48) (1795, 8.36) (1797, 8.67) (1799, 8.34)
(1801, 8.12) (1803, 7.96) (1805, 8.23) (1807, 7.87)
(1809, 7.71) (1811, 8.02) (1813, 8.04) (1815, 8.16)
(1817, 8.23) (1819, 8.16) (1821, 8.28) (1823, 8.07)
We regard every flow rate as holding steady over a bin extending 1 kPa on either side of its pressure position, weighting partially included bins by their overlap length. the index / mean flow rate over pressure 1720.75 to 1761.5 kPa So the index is 8.43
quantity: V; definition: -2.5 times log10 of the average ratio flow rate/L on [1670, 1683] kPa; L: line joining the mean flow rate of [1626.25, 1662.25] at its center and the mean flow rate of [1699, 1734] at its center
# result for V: 0.12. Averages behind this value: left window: 11.8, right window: 9.23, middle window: 9.58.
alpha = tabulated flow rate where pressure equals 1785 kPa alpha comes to 8.19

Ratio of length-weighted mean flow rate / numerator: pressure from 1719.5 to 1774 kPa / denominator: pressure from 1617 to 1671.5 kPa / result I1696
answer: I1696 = 0.7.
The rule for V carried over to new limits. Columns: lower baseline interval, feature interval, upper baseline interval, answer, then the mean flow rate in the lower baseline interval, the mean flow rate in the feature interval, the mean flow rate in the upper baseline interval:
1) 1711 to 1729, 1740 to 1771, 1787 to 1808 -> 0.13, 9.43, 7.91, 8.37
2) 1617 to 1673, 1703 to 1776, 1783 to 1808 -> 0.13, 11.7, 8.52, 8.36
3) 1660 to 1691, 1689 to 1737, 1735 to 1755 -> -0.04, 9.75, 9.24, 8.18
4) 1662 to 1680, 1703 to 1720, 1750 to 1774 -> -0.06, 9.7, 9.39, 7.81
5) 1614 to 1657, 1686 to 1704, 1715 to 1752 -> 0.09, 12.4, 9.4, 8.75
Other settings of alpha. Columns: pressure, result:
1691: 9.63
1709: 9.37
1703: 9.25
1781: 7.76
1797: 8.67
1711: 9.1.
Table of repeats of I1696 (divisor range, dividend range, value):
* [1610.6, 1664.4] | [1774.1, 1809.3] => 0.68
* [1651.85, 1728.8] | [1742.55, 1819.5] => 0.83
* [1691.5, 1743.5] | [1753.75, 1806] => 0.89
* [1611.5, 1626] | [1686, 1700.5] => 0.71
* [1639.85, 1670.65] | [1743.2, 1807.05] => 0.75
